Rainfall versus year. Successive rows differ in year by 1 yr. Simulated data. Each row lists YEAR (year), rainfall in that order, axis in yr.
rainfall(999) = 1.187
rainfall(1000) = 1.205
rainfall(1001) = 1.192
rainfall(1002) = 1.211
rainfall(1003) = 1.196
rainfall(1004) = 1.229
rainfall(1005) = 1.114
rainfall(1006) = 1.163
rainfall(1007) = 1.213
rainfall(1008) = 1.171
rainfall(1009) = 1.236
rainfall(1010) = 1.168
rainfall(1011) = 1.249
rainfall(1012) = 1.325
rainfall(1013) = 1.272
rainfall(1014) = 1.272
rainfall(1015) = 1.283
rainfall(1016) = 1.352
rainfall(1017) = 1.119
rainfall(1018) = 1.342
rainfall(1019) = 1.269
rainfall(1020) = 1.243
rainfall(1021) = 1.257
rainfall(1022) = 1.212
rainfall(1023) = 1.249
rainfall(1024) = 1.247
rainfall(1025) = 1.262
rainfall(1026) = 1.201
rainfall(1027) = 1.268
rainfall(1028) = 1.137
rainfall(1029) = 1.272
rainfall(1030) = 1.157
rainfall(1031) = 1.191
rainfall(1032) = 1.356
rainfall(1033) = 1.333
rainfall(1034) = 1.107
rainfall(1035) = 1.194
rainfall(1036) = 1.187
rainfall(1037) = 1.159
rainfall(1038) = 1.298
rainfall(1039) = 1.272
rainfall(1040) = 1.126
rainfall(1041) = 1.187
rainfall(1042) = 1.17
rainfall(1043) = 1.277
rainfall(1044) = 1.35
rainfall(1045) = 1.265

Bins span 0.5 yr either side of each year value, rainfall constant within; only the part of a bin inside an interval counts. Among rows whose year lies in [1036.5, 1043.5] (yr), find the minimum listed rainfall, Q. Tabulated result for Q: 1.126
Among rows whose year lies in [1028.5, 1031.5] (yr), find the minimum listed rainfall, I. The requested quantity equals 1.157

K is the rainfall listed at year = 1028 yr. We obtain 1.137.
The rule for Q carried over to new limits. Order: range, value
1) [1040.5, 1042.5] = 1.17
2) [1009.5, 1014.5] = 1.168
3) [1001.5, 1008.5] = 1.114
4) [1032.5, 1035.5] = 1.107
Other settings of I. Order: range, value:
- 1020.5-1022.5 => 1.212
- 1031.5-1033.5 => 1.333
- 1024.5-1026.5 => 1.201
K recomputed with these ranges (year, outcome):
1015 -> 1.283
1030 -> 1.157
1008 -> 1.171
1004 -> 1.229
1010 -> 1.168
